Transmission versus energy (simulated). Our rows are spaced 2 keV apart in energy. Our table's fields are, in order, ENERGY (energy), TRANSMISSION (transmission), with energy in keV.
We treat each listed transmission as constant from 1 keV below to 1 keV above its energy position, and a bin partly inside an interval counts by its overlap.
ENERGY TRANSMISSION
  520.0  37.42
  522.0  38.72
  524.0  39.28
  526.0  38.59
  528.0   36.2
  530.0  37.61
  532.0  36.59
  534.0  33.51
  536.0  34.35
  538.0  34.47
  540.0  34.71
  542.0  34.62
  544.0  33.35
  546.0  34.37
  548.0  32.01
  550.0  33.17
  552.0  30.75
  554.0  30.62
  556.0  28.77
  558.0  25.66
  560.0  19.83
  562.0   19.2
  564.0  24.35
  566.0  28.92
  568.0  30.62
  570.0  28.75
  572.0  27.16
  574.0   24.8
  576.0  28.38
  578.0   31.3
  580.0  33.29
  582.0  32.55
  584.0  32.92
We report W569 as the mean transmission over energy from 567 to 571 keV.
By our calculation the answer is 29.7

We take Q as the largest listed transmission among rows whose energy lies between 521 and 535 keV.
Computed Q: 39.28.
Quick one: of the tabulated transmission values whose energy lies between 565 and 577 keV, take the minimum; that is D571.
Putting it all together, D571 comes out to 24.8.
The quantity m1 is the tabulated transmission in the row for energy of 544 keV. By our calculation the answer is 33.35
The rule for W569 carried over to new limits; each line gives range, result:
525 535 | 36.5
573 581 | 29.4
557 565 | 22.3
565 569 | 29.8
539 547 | 34.3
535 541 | 34.5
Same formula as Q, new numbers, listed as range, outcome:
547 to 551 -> 33.17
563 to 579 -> 31.3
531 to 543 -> 36.59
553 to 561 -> 30.62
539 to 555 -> 34.71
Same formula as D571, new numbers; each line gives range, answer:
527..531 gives 36.2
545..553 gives 30.75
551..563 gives 19.2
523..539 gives 33.51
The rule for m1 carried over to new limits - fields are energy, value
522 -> 38.72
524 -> 39.28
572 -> 27.16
